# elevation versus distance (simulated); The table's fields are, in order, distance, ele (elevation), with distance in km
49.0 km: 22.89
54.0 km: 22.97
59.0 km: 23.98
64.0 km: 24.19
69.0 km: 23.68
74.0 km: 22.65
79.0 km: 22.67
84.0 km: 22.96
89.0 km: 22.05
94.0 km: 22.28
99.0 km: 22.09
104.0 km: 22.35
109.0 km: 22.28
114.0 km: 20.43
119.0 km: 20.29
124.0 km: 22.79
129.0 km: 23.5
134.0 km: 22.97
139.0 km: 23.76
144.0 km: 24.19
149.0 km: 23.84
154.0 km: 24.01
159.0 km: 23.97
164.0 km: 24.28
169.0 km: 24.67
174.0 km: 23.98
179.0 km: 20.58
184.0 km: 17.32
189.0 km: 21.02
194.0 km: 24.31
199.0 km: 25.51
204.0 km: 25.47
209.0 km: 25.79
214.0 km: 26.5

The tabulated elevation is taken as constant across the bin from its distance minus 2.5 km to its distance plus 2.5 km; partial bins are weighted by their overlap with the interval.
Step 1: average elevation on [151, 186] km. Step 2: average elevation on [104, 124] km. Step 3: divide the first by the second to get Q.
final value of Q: 1.06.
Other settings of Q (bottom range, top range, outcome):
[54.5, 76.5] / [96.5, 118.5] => 0.92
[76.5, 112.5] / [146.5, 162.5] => 1.07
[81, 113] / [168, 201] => 1.00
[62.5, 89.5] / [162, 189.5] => 0.95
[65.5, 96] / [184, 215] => 1.06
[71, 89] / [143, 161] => 1.06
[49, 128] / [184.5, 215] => 1.07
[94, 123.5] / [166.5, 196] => 1.01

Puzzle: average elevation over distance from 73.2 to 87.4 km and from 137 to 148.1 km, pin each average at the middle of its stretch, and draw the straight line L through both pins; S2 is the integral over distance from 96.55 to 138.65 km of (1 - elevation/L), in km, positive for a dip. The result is 2.3 km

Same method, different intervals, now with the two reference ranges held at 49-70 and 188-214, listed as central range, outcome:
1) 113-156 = 2.3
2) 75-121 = 3.8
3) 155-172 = 0.2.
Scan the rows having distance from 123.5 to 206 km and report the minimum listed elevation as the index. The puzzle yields 17.32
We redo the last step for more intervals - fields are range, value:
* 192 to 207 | 24.31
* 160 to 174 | 23.98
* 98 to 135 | 20.29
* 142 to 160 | 23.84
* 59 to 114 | 20.43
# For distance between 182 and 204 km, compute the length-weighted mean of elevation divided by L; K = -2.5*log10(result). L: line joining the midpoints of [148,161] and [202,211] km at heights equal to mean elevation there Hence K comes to 0.12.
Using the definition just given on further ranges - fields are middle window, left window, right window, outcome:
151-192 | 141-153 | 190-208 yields 0.086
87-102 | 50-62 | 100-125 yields 0.001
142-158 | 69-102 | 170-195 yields -0.103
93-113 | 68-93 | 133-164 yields 0.047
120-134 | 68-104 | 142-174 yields 0.031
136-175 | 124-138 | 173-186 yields -0.111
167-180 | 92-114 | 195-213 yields 0.054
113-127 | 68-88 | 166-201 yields 0.068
